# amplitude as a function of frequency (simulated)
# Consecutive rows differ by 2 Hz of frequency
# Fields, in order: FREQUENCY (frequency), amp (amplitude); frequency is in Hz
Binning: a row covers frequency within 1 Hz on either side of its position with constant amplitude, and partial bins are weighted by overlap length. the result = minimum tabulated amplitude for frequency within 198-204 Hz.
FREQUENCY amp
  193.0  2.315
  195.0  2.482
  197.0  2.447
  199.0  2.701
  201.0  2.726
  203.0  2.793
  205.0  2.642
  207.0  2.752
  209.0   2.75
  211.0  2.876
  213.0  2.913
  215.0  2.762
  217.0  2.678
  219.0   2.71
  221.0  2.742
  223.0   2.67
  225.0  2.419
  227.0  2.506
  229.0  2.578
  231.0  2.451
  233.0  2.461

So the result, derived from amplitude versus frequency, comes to 2.701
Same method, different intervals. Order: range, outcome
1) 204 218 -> 2.642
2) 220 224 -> 2.67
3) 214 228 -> 2.419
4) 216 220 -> 2.678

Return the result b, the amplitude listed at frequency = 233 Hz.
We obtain 2.461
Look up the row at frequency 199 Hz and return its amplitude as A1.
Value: 2.701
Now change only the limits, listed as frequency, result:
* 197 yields 2.447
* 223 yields 2.67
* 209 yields 2.75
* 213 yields 2.913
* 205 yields 2.642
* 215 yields 2.762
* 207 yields 2.752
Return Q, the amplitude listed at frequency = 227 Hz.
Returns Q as 2.506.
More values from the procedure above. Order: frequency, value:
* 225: 2.419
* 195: 2.482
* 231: 2.451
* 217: 2.678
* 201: 2.726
